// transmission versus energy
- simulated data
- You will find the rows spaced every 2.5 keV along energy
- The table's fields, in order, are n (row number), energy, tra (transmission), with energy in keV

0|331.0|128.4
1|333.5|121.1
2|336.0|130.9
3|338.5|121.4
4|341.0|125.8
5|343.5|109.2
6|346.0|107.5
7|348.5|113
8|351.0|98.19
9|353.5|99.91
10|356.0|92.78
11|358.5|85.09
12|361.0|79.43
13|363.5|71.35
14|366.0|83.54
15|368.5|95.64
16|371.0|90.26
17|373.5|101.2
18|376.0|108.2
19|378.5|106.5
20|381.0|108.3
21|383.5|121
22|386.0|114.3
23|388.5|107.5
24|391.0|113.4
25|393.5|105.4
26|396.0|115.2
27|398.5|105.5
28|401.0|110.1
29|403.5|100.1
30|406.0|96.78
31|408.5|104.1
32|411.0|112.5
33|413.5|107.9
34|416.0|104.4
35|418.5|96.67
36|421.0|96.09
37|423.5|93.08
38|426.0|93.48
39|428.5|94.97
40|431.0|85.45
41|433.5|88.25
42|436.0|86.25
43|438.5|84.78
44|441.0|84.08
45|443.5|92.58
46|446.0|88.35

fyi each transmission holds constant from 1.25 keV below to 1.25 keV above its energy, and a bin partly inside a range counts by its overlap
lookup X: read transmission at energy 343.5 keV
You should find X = 109.2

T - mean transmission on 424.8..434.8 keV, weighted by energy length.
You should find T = 90.5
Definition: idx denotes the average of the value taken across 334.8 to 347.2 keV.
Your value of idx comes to 119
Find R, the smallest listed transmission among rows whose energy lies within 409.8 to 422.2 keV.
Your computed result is 96.09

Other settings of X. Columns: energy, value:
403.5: 100.1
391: 113.4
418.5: 96.67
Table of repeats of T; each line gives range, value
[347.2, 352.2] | 106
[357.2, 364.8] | 78.7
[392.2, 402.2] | 109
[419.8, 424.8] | 94.6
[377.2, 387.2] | 112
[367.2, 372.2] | 92.9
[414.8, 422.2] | 99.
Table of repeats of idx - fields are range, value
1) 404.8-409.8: 101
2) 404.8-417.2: 105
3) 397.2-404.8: 105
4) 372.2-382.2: 106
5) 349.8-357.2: 97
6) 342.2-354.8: 106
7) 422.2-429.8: 93.8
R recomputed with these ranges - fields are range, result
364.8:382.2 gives 83.54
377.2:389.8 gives 106.5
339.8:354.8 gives 98.19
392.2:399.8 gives 105.4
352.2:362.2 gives 79.43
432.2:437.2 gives 86.25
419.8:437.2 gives 85.45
